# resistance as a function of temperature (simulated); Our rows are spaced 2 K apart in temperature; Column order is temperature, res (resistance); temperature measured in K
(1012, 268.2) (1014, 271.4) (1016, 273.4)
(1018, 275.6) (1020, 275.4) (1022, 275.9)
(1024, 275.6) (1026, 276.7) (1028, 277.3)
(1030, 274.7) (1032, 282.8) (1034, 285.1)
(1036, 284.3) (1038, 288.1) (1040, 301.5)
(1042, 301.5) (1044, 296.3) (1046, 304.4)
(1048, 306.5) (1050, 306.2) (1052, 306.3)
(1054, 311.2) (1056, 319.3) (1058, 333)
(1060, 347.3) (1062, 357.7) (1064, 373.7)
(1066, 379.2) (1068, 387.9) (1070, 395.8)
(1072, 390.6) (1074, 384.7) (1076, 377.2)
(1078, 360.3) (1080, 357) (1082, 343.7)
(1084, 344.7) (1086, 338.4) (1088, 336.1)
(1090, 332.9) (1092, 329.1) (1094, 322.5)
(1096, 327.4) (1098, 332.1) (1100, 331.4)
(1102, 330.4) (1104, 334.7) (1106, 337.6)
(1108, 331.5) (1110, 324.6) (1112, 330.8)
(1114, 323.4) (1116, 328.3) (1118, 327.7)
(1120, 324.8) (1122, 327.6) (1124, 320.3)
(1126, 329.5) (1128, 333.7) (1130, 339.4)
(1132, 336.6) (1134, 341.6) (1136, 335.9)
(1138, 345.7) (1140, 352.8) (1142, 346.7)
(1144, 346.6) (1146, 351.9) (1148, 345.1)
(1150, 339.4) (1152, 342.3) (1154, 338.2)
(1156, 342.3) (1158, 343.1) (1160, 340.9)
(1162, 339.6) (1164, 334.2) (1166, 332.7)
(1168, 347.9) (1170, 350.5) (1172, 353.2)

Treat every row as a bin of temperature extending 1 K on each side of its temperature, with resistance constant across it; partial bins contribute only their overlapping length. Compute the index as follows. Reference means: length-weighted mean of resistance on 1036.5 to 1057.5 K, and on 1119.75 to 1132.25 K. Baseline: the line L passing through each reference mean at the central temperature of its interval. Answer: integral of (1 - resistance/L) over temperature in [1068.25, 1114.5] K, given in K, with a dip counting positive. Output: -3.9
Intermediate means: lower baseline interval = 304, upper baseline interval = 330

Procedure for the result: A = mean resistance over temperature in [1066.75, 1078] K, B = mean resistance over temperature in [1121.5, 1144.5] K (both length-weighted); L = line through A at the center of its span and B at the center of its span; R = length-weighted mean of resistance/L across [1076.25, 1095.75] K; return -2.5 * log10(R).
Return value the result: 0.100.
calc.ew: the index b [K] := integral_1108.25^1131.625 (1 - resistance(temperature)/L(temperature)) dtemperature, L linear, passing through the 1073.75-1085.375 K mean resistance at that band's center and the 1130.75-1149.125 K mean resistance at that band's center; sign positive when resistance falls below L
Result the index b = 1.4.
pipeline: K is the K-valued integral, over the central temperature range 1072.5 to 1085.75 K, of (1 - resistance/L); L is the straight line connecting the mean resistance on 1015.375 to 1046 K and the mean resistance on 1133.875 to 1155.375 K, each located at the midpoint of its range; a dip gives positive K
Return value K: -2.2 K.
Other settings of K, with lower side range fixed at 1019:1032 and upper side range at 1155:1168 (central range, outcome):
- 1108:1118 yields -0.3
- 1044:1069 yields -3.7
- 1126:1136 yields -0.4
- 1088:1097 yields -0.6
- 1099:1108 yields -0.6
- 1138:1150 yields -0.6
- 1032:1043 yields -0.4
